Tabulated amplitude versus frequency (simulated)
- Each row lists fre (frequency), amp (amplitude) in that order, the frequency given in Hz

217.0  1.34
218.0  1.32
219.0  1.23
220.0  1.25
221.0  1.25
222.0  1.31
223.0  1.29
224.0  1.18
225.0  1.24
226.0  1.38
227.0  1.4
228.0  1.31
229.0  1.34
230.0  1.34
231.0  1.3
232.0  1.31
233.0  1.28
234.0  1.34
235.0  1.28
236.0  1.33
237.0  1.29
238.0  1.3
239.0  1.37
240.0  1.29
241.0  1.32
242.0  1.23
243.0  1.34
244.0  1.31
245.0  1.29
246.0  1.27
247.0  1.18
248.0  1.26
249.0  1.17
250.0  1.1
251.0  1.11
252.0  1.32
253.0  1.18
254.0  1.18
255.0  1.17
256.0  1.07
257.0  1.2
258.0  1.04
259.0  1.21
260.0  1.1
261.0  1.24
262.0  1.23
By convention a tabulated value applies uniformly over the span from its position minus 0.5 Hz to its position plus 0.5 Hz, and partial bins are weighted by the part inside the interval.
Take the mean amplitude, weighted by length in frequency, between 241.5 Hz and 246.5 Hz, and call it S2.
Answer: 1.29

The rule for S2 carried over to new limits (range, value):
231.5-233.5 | 1.29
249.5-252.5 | 1.18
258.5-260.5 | 1.16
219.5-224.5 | 1.26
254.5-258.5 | 1.12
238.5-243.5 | 1.31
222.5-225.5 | 1.24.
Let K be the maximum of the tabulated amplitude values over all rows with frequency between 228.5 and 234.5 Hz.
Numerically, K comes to 1.34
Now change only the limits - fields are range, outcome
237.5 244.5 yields 1.37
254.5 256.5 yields 1.17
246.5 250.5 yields 1.26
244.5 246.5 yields 1.29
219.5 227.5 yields 1.4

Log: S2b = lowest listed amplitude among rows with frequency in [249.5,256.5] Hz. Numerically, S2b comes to 1.07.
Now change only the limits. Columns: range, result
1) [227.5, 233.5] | 1.28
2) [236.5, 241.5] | 1.29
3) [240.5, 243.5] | 1.23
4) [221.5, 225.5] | 1.18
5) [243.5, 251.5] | 1.1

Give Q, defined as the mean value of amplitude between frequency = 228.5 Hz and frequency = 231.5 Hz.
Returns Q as 1.33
